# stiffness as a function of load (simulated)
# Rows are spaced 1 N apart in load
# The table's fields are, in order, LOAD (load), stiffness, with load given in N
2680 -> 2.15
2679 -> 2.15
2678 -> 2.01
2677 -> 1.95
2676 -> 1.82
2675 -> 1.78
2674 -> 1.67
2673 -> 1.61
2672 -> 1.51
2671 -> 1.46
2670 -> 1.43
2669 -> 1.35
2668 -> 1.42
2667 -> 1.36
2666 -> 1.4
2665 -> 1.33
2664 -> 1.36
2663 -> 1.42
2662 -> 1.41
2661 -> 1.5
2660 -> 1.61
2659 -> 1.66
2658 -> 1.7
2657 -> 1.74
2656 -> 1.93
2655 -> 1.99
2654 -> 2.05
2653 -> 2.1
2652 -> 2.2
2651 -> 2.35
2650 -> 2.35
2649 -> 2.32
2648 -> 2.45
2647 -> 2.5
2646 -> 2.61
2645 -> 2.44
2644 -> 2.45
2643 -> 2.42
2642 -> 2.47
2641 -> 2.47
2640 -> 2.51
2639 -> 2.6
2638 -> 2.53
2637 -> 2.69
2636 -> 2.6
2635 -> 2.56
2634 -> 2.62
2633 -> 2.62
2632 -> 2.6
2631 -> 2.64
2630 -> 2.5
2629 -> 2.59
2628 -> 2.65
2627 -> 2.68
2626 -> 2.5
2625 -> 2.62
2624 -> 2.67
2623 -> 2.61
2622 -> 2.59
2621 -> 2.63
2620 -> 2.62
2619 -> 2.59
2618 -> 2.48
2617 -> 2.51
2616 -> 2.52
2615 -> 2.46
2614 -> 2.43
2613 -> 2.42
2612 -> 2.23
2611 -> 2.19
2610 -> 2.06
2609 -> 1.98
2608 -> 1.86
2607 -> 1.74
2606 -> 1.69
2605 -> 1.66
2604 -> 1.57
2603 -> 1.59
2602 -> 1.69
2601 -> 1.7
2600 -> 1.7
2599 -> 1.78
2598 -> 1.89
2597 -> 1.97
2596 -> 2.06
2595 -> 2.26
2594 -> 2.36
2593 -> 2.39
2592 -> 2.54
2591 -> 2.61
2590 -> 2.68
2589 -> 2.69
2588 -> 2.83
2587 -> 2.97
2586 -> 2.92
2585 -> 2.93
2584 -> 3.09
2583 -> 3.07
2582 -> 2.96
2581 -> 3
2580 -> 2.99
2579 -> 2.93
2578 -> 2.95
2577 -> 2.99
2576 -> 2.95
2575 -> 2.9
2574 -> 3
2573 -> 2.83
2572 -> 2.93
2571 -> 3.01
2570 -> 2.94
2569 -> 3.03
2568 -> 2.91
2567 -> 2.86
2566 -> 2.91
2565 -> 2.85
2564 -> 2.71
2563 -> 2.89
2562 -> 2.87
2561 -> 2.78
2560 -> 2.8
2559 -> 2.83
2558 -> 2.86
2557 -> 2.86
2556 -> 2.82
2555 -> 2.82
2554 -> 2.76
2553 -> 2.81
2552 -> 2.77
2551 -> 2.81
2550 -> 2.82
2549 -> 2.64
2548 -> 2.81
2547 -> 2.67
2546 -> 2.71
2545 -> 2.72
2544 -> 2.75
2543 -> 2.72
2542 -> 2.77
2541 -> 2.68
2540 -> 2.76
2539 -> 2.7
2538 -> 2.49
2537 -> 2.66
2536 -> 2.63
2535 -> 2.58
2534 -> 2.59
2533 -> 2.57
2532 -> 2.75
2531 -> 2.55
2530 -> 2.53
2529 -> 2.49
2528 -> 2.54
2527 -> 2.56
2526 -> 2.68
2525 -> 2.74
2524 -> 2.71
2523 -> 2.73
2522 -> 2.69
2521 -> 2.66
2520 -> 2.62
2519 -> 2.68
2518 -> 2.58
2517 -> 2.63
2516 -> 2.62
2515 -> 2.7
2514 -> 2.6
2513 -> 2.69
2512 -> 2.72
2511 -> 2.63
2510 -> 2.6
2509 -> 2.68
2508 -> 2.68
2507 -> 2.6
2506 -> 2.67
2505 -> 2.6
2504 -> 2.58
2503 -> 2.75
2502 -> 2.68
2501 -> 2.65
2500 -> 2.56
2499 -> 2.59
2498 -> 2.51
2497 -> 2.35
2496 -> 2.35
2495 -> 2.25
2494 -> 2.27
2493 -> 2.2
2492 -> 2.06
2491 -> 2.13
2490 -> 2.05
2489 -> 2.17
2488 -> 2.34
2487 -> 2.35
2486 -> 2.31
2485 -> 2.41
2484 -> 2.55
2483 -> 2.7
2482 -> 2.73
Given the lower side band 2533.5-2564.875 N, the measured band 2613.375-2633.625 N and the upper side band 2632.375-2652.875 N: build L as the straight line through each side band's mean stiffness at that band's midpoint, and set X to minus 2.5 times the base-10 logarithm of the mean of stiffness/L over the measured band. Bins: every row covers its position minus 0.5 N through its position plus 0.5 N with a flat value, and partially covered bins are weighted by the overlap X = -0.02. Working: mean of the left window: 2.75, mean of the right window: 2.48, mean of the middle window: 2.57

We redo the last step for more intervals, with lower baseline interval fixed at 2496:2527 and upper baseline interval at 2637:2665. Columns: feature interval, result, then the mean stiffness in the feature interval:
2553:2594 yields -0.19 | 2.86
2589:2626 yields 0.03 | 2.21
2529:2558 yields -0.08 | 2.7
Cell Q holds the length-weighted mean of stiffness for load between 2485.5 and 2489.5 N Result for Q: 2.29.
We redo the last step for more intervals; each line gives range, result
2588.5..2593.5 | 2.58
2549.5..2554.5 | 2.79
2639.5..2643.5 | 2.47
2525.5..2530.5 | 2.56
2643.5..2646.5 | 2.5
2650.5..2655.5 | 2.14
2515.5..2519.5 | 2.63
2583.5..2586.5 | 2.98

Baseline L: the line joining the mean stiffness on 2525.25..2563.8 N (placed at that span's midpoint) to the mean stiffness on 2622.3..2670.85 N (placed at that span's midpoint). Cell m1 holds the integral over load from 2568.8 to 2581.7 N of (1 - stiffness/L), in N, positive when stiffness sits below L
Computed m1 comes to -2.1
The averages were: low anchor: 2.71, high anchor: 2.18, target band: 2.96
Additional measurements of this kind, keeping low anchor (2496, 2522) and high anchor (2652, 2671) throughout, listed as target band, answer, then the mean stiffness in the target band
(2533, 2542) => -0.8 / 2.64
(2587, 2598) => -2.0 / 2.44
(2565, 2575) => -3.2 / 2.93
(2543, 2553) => -1.6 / 2.75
